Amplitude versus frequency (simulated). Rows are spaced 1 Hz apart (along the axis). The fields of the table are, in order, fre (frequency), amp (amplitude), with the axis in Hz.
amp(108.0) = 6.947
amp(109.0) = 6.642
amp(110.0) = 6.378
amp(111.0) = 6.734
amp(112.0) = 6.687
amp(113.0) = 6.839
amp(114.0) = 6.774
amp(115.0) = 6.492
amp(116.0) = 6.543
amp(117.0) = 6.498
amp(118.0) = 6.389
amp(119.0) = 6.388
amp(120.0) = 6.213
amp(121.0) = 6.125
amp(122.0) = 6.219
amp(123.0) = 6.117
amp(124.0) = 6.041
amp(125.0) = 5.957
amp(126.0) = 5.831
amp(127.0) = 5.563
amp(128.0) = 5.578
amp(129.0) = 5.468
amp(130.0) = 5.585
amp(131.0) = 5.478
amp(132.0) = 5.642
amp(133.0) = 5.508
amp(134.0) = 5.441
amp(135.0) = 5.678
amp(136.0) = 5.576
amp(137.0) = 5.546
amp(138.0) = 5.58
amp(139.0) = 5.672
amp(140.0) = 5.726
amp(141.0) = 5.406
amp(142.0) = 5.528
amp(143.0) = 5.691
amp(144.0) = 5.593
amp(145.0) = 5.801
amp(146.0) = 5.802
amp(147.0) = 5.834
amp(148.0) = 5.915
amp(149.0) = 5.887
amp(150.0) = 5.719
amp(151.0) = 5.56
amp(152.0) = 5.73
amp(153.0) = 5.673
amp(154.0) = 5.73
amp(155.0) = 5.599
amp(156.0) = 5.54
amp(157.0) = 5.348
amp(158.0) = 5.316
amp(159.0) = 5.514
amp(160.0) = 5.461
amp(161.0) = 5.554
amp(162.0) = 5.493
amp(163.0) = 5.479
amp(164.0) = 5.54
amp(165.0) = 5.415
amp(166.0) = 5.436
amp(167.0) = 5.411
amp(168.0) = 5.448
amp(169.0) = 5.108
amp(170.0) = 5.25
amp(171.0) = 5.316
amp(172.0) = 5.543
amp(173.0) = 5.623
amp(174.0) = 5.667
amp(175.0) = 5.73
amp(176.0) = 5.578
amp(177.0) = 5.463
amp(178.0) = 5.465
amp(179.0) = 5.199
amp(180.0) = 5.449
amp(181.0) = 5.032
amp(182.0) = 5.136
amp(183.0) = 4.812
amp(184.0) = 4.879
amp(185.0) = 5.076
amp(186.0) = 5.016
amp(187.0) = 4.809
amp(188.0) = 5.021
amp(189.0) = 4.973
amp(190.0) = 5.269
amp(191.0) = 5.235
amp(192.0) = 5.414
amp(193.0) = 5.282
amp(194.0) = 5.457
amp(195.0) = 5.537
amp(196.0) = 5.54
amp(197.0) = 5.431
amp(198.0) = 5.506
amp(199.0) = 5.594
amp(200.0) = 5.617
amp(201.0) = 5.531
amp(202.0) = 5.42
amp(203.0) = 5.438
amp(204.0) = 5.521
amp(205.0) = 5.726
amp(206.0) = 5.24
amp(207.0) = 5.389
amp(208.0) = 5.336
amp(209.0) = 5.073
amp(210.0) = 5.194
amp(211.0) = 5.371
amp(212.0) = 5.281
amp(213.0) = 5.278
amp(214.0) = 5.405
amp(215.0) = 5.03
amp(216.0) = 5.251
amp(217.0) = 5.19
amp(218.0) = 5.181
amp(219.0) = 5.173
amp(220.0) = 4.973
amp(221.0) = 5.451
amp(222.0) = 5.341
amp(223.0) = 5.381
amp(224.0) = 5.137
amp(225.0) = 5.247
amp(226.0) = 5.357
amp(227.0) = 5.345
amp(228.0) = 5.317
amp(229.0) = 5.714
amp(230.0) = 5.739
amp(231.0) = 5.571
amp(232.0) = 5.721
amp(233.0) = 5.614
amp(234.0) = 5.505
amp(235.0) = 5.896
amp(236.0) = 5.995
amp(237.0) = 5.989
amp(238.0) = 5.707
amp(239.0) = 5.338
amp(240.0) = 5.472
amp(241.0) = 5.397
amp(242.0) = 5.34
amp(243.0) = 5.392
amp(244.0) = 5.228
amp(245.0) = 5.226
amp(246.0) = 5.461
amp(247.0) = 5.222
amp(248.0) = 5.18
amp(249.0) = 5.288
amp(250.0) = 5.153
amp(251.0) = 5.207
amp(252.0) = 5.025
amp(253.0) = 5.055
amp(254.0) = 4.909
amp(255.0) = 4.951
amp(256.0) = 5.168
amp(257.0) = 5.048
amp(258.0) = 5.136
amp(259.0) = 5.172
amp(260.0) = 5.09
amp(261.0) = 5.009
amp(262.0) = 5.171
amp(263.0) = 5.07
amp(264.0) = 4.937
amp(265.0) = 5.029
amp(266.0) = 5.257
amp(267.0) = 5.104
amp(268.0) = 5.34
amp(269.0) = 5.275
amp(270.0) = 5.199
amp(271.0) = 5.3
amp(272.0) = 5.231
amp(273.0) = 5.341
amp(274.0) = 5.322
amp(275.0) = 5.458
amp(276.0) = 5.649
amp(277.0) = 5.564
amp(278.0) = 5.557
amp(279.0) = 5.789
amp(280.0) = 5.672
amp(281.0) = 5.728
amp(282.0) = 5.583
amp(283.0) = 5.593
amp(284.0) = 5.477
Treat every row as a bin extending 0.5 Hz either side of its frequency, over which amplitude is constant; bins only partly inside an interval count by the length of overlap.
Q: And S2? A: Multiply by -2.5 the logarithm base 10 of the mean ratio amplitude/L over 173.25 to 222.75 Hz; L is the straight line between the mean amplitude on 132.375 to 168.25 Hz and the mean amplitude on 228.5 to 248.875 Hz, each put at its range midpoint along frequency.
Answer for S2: 0.05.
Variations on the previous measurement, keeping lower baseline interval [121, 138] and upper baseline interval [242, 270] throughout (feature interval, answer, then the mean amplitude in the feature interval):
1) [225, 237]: -0.07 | 5.62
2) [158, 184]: 0.03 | 5.39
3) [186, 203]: 0.02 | 5.34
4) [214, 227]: 0.02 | 5.24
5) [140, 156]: -0.01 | 5.69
